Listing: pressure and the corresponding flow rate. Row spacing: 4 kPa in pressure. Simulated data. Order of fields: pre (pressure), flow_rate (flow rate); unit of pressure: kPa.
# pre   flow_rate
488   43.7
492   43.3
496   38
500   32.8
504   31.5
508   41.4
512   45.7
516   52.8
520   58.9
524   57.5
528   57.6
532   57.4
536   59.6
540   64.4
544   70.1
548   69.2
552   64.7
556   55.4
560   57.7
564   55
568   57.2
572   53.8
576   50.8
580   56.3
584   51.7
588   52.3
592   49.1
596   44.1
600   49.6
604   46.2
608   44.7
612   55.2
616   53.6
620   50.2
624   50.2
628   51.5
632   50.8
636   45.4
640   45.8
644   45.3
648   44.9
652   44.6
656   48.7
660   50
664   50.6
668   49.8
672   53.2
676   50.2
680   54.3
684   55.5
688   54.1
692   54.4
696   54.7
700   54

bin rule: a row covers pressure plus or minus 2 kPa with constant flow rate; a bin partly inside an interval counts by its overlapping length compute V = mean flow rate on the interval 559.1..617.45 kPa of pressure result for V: 51.7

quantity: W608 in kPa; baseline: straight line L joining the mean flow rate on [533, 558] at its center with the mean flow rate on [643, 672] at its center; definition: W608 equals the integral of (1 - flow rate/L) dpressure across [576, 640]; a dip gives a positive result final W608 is 5.8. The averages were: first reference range 63.6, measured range 50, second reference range 48.2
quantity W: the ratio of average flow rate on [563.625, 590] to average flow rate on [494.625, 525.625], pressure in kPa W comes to 1.20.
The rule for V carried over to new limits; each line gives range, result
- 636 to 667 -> 47.1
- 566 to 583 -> 54.4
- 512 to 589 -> 57.8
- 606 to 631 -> 50.9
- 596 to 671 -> 48.7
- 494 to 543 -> 50.2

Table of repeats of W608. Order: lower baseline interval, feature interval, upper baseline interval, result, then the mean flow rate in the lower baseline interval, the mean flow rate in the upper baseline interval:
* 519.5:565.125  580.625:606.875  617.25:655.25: 2.3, 60.8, 47.8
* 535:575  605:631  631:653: -0.4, 60.5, 46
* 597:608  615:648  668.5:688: 0.4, 47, 53.1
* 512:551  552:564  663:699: 0.3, 60.2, 53.1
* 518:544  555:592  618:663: 0.8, 60.1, 48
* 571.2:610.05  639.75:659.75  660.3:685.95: 2.0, 49.7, 52.1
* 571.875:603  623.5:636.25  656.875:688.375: 0.3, 50.6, 52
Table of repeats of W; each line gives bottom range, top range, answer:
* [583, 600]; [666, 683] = 1.06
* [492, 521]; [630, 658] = 1.09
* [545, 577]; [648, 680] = 0.85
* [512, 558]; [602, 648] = 0.81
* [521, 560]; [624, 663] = 0.78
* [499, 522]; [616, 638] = 1.13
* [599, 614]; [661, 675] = 1.04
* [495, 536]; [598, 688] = 1.03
